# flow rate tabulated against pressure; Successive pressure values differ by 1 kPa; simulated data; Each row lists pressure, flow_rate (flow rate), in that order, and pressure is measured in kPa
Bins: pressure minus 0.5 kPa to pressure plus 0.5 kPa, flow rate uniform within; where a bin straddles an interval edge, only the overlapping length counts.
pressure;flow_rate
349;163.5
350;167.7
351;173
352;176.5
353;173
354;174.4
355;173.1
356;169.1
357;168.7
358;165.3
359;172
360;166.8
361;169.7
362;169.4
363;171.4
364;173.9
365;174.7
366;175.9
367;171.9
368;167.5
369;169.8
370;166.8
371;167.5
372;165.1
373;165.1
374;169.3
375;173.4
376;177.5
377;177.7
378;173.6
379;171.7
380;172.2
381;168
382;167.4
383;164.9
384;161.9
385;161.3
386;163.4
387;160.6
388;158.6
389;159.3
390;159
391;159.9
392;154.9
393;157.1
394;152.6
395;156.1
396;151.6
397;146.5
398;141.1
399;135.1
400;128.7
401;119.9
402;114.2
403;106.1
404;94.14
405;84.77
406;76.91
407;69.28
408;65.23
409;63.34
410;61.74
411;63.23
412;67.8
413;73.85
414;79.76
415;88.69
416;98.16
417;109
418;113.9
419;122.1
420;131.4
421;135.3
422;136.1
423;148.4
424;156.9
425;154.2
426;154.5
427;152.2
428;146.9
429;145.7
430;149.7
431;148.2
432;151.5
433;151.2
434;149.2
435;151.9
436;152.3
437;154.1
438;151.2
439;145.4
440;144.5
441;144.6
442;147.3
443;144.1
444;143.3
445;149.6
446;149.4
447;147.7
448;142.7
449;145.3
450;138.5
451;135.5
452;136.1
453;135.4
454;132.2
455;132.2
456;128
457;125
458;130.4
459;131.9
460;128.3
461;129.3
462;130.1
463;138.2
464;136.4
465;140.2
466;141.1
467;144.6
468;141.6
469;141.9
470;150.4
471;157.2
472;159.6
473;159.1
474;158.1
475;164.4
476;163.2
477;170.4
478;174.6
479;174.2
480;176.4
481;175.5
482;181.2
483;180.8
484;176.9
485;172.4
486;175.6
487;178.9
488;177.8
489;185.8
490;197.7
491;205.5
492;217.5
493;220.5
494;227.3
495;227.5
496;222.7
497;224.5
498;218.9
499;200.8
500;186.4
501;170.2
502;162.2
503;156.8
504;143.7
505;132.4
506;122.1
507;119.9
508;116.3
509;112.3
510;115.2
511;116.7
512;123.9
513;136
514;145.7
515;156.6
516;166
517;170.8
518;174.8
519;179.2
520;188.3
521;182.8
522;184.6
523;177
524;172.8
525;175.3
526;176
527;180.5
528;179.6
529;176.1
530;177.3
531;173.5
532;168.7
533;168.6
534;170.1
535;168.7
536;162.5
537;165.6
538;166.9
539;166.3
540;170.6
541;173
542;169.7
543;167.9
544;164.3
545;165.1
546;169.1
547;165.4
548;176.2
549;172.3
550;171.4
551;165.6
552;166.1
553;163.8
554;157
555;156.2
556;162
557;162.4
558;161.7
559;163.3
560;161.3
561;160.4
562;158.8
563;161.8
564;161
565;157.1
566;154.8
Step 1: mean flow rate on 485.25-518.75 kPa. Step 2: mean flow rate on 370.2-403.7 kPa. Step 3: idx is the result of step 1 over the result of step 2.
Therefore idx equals 1.09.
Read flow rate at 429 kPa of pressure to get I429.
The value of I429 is 145.7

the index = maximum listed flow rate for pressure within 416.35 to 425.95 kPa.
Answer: 156.9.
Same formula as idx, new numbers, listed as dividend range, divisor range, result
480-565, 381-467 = 1.28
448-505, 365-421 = 1.21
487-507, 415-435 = 1.35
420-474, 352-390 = 0.85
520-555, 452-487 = 1.13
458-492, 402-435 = 1.41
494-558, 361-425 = 1.20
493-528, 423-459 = 1.16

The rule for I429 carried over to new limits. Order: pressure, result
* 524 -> 172.8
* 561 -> 160.4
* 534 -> 170.1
